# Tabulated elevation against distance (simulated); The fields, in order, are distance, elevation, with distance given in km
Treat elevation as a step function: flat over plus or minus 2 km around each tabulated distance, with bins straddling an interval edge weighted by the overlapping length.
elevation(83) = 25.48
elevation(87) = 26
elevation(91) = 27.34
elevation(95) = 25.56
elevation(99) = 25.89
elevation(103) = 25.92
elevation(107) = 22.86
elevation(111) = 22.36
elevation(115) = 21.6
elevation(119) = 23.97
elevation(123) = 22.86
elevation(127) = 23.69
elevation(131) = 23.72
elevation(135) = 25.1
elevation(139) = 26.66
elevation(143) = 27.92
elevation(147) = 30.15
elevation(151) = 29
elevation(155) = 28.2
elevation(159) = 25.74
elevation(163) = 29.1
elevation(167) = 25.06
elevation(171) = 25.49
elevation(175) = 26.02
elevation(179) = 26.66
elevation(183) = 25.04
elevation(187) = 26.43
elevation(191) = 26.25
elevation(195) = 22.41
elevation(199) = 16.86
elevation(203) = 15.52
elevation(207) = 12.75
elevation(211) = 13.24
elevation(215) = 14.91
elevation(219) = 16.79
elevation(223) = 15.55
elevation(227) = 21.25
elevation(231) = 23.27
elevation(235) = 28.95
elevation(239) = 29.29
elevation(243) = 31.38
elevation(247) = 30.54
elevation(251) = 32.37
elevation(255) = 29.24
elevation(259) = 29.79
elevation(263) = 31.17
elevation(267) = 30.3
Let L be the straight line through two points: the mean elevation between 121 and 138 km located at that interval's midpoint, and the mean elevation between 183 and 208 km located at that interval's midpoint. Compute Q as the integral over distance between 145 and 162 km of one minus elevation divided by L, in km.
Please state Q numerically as -4.1 km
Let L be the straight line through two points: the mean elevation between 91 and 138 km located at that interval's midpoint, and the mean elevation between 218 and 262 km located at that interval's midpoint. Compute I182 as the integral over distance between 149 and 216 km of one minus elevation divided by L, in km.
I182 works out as 6.3 km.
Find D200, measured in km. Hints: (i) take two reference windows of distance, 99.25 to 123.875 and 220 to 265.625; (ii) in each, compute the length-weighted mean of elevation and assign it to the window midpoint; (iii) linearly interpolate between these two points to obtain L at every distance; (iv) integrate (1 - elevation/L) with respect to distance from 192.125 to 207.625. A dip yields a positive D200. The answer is 4.9 km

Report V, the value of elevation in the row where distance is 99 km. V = 25.89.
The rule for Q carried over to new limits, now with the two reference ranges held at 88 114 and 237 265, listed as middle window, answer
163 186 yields 1.39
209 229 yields 8.87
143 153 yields -0.97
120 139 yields 1.34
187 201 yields 2.90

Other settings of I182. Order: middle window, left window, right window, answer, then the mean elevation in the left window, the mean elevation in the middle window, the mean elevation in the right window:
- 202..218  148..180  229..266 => 8.0 km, 27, 14.2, 29.6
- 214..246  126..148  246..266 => 7.1 km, 26.1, 23.2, 30.6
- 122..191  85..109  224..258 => 0.6 km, 25.6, 26.3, 28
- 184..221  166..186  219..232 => 6.5 km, 25.7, 18.5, 19.3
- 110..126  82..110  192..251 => 1.3 km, 25.5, 22.8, 21.4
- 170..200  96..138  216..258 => 0.4 km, 23.9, 24.6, 25.7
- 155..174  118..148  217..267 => -0.5 km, 25.4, 26.5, 26.8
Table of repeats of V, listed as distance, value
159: 25.74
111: 22.36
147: 30.15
